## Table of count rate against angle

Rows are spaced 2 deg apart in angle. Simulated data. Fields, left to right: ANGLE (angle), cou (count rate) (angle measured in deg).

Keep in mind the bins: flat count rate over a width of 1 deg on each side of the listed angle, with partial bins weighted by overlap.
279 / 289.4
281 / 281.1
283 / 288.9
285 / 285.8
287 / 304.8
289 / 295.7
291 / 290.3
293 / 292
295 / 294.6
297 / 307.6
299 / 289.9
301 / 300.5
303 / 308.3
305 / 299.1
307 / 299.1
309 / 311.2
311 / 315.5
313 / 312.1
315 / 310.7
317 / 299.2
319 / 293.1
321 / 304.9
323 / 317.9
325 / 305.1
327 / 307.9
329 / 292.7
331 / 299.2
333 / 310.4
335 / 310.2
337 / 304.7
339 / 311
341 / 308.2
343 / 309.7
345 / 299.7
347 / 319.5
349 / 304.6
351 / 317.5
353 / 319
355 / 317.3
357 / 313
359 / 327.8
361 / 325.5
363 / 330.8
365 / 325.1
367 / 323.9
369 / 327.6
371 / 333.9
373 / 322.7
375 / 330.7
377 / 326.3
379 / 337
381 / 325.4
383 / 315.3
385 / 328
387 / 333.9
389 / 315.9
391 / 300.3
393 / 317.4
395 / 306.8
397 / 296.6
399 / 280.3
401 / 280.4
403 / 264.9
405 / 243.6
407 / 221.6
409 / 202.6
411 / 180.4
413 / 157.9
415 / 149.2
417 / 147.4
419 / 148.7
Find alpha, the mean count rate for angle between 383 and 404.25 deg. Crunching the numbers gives 302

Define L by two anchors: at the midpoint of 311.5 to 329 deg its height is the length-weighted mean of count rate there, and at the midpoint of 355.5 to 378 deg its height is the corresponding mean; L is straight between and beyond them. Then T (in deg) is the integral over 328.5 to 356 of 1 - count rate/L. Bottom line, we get 0.5 deg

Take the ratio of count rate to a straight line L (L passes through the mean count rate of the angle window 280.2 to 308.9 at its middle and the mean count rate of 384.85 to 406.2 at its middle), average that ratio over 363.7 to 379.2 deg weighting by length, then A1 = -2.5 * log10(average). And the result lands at -0.114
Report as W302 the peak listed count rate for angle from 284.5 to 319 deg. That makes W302 315.5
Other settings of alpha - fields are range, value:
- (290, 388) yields 312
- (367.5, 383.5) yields 328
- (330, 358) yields 310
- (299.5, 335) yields 305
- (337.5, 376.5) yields 319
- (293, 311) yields 302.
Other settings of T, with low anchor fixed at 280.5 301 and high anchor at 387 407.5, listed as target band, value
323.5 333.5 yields -0.4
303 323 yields -0.9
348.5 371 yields -2.6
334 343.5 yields -0.6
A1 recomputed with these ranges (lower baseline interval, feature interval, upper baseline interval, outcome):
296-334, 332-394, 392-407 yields -0.10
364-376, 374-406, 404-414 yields -0.17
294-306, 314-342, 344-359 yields 0.01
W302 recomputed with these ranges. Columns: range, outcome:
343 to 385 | 337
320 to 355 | 319.5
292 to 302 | 307.6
